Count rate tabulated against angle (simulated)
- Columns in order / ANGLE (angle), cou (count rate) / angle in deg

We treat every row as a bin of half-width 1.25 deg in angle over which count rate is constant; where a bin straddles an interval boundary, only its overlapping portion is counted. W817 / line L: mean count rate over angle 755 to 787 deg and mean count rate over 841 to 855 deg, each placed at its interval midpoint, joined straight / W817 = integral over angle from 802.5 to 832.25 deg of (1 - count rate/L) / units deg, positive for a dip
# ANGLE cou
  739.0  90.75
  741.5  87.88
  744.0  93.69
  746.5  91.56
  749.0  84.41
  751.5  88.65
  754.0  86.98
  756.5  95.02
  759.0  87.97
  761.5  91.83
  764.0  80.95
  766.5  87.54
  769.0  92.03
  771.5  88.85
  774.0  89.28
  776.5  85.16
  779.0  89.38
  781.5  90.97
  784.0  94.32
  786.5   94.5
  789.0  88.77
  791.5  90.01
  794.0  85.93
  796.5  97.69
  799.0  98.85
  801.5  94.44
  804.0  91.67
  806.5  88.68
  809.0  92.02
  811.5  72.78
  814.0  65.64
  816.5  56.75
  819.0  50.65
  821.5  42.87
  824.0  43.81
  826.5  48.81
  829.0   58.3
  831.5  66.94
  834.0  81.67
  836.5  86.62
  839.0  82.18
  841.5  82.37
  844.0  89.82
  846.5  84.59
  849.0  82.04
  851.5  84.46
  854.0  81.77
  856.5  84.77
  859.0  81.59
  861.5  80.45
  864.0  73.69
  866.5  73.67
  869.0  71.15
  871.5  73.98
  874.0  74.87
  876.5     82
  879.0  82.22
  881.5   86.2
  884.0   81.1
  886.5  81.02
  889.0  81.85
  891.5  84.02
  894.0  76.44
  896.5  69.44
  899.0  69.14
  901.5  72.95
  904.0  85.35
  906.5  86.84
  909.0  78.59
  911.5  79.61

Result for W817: 7.4 deg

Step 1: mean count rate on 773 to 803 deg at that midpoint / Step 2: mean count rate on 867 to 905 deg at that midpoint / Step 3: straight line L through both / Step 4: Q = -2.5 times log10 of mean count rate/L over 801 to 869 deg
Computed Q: 0.14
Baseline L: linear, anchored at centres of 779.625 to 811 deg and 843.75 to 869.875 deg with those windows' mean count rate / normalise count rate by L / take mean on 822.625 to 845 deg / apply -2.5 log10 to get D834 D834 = 0.19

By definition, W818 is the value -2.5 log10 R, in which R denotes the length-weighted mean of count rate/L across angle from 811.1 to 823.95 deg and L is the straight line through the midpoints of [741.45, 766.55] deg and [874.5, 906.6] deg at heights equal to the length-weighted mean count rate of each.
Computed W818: 0.46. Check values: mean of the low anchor 88.9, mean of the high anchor 79.5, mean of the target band 55.4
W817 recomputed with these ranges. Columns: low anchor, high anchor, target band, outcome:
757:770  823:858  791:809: -2.2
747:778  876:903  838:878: 0.5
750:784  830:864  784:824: 2.7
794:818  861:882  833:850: -0.8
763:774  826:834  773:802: -4.3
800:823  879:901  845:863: -1.6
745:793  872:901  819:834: 5.3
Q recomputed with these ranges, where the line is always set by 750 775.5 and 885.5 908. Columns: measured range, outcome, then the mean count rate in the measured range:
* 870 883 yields 0.00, 79.7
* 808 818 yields 0.20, 70.8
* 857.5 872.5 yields 0.07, 75.9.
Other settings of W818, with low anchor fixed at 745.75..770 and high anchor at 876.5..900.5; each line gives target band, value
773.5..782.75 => -0.019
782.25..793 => -0.064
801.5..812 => -0.039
